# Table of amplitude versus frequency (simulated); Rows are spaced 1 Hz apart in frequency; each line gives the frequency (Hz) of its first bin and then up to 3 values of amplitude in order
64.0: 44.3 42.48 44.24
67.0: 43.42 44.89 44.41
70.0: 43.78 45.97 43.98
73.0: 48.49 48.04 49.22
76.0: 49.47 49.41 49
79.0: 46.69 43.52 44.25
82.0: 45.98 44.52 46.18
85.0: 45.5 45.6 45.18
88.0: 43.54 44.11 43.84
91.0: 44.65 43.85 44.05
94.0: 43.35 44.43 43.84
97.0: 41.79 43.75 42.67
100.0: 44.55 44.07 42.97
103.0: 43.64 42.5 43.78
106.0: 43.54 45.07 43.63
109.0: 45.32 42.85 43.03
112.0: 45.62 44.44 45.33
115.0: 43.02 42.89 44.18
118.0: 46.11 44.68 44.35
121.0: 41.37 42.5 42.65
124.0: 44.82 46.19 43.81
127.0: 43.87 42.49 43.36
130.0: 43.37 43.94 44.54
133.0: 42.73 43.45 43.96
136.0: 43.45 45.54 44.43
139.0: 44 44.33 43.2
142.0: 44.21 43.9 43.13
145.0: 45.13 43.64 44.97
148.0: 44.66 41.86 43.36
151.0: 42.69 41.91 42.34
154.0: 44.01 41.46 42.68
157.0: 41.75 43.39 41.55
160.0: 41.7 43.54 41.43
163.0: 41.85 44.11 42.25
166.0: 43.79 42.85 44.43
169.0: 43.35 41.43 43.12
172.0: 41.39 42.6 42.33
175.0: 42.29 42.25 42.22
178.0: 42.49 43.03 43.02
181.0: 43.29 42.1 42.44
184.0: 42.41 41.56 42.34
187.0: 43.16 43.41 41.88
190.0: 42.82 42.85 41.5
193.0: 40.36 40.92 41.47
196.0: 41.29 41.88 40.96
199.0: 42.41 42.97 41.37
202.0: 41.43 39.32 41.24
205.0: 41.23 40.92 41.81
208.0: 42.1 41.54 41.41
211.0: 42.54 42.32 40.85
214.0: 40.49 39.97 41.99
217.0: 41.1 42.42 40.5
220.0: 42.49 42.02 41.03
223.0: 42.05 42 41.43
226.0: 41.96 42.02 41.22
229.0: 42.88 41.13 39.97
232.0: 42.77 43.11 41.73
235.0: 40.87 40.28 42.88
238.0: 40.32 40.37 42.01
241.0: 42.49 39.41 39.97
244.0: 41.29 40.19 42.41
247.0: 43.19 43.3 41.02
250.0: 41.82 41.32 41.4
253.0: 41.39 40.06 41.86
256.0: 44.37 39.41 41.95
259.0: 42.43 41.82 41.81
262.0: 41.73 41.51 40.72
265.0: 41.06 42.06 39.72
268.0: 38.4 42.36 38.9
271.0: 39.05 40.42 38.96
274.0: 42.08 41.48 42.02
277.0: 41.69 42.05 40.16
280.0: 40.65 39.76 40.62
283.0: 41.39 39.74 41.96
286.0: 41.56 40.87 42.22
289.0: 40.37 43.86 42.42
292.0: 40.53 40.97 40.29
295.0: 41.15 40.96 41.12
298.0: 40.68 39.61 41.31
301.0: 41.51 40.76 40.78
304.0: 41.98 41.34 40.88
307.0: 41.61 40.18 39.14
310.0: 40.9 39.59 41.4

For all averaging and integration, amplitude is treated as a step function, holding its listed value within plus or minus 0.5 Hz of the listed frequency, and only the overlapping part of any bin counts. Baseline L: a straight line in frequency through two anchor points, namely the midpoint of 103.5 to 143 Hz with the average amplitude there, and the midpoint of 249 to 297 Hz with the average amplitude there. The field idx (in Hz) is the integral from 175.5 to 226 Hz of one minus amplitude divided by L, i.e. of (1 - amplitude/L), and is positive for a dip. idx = 0.8 Hz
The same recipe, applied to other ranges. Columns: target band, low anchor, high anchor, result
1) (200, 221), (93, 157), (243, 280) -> 0.4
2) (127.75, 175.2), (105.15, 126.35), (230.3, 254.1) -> 0.2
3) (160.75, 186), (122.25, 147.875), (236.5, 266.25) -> 0.3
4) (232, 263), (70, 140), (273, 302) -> 0.2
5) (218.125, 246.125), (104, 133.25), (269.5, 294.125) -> 0.3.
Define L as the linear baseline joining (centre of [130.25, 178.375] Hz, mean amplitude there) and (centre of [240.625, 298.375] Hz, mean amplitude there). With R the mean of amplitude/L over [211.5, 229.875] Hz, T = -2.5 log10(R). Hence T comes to 0.01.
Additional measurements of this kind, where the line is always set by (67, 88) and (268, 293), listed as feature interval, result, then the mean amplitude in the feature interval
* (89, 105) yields 0.05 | 43.6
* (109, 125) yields 0.03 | 44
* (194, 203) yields 0.04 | 41.5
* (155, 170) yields 0.03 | 42.7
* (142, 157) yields 0.03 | 43.2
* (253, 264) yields 0.00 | 41.6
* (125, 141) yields 0.02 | 43.9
